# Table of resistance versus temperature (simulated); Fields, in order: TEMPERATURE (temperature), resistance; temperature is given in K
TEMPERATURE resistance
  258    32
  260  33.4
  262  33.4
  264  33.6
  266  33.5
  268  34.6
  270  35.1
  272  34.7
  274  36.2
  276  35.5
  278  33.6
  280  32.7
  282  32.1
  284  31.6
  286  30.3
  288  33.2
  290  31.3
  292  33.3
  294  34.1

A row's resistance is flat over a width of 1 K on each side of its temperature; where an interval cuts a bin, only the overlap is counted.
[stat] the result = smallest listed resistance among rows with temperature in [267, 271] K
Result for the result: 34.6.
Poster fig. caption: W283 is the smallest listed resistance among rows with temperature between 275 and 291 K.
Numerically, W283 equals 30.3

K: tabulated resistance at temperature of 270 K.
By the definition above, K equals 35.1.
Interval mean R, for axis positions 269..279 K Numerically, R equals 35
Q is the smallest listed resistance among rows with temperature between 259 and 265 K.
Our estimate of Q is 33.4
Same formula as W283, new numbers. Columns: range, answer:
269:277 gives 34.7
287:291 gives 31.3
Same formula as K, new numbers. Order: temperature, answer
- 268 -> 34.6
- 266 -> 33.5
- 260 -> 33.4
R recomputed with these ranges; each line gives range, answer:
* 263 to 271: 34.2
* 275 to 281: 33.9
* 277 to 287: 32.1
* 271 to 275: 35.5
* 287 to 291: 32.2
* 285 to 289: 31.8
